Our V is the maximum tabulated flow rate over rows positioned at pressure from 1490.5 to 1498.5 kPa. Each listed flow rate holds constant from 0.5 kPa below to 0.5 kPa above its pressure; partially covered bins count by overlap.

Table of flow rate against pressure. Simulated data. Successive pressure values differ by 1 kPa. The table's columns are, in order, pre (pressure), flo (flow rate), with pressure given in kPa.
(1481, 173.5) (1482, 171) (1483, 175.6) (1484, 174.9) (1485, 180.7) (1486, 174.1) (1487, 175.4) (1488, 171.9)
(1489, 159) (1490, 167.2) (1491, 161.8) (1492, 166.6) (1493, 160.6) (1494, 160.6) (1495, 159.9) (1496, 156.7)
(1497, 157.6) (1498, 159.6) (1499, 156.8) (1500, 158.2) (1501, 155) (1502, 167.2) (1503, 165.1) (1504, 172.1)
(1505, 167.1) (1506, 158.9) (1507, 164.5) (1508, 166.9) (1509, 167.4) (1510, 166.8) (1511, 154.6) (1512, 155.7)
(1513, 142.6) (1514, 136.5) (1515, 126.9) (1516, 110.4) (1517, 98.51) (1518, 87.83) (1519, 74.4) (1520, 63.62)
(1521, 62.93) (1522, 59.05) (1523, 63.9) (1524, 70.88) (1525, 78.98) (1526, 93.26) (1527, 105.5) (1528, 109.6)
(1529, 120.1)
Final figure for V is 166.6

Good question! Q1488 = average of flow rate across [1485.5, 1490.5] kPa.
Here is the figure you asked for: 170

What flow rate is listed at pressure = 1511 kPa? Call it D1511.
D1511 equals 154.6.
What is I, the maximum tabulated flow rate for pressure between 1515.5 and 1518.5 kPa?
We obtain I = 110.4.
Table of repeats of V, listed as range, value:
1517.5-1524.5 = 87.83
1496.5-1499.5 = 159.6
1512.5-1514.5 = 142.6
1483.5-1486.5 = 180.7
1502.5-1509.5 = 172.1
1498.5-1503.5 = 167.2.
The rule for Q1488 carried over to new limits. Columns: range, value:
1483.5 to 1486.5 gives 177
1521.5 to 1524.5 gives 64.6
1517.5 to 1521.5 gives 72.2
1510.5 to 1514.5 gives 147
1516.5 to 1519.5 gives 86.9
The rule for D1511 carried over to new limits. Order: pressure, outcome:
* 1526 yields 93.26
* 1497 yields 157.6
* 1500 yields 158.2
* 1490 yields 167.2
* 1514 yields 136.5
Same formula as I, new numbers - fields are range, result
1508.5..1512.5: 167.4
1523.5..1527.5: 105.5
